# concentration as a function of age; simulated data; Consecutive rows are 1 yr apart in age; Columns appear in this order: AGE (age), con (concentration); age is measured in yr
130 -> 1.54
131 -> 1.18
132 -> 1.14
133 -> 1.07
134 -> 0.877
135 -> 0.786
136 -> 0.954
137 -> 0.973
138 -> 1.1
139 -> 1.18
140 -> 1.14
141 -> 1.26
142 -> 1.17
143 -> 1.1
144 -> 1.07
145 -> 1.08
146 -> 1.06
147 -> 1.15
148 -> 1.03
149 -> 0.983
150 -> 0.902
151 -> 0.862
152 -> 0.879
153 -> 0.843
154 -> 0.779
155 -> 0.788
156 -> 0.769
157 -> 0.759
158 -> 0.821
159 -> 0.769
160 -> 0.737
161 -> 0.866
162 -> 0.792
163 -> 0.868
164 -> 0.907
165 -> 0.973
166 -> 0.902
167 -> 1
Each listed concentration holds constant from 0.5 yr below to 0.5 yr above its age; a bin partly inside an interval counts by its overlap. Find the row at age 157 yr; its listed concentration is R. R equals 0.759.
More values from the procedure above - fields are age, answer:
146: 1.06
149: 0.983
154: 0.779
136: 0.954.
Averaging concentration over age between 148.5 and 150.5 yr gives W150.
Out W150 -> 0.943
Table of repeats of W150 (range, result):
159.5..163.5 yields 0.816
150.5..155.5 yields 0.83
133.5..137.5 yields 0.897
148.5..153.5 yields 0.894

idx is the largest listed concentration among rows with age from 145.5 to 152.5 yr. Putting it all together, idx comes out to 1.15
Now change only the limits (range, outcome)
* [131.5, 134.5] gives 1.14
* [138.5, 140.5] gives 1.18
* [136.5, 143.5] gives 1.26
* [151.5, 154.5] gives 0.879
